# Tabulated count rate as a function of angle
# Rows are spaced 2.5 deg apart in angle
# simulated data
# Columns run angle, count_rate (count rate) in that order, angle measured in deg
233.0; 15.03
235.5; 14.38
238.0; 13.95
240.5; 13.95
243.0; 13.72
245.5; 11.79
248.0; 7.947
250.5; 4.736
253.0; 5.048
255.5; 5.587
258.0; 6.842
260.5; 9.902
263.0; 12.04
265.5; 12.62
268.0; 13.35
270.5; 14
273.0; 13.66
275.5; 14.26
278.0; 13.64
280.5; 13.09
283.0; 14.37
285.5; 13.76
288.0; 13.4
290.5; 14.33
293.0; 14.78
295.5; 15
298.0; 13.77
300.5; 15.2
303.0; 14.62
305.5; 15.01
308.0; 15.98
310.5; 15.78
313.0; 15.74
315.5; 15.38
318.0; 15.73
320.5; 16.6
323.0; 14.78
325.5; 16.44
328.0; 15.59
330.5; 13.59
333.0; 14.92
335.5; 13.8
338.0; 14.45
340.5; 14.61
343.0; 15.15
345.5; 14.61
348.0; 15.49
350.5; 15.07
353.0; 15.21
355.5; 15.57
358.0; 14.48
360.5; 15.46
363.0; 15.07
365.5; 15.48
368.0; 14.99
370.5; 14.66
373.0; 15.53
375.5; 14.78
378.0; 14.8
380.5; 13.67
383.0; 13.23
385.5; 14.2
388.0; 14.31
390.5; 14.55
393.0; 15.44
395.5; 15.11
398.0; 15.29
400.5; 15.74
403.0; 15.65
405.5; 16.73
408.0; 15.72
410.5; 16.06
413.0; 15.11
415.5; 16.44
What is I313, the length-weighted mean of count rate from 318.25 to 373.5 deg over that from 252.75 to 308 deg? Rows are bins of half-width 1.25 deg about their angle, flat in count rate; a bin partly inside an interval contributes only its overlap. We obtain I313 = 1.2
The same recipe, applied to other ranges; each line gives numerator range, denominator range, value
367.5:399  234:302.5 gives 1.20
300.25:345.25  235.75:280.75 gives 1.36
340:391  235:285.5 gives 1.29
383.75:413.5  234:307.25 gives 1.23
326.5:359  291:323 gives 0.97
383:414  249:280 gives 1.45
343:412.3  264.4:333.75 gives 1.03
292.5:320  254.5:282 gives 1.29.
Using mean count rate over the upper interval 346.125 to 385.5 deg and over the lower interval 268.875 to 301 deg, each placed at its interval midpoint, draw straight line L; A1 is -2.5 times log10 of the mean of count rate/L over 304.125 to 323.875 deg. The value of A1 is -0.09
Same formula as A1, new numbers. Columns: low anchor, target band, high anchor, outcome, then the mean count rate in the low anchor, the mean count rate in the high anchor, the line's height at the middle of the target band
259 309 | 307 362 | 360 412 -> -0.057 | 13.8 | 15.1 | 14.4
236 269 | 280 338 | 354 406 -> -0.207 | 10.2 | 15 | 12.3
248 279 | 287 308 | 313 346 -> -0.145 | 10.3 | 15.1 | 12.8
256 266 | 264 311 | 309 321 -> -0.126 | 9.82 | 15.8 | 12.8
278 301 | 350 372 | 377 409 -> -0.031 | 14.1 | 15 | 14.7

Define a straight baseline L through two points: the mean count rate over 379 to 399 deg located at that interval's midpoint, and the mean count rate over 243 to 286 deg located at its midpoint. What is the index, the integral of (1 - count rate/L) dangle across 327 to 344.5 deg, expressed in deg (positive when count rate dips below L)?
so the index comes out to -2.1 deg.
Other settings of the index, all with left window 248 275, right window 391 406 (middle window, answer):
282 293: -3.2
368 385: 0.2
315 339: -5.0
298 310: -3.6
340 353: -1.6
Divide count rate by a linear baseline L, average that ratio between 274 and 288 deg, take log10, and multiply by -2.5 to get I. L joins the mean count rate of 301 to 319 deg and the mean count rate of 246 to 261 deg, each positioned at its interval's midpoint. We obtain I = -0.25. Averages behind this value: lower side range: 6.77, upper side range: 15.4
